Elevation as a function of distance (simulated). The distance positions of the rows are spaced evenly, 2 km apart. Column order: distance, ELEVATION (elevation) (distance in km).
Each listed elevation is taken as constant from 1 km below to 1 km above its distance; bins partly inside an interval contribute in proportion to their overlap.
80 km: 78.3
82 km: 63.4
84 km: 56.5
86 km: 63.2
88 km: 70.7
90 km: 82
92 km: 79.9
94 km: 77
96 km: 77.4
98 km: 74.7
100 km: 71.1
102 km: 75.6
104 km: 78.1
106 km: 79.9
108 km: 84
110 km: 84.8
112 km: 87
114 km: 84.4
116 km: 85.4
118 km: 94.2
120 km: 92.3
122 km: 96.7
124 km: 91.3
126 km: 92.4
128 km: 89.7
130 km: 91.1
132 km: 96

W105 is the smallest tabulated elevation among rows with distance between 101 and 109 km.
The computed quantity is 75.6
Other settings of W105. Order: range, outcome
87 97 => 70.7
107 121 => 84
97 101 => 71.1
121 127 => 91.3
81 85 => 56.5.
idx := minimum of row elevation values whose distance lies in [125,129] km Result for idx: 89.7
